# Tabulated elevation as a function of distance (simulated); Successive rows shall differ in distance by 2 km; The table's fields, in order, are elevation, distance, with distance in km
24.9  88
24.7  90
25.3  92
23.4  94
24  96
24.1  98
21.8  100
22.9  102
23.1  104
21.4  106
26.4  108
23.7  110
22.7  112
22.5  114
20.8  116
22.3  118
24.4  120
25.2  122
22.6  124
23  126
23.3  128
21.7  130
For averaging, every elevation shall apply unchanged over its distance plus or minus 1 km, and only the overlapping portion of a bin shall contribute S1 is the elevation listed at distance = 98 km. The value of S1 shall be 24.1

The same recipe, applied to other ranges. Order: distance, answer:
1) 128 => 23.3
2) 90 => 24.7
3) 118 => 22.3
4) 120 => 24.4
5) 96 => 24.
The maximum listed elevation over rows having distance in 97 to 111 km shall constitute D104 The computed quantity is 26.4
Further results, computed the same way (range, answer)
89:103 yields 25.3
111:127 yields 25.2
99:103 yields 22.9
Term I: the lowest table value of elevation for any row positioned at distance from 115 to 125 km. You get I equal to 20.8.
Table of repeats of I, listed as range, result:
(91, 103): 21.8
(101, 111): 21.4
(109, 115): 22.5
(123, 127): 22.6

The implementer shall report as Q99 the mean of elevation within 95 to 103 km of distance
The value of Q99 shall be 23.2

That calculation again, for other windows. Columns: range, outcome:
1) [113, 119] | 21.9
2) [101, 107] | 22.5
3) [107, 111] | 25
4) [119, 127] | 23.8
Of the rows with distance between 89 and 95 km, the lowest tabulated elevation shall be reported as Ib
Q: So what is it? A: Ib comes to 23.4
